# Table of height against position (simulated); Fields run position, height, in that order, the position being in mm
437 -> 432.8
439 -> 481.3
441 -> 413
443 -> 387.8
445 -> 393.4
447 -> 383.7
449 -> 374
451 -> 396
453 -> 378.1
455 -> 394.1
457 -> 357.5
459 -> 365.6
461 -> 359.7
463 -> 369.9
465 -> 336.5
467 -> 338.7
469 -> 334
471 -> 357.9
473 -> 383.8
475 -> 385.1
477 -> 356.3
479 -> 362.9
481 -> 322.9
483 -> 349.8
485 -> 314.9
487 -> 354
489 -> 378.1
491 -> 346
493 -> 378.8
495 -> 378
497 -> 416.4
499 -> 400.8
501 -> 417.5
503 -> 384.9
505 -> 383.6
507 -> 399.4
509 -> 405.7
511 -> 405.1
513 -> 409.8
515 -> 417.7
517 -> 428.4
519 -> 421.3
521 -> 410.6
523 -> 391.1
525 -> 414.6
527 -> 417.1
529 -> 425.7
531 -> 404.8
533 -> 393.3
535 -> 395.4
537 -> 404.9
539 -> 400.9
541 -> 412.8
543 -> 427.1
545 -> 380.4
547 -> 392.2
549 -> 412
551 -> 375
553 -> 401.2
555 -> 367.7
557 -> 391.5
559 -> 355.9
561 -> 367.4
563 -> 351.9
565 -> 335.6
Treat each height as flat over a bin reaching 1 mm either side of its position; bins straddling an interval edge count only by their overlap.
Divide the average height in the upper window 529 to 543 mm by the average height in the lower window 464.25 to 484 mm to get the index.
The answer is 1.1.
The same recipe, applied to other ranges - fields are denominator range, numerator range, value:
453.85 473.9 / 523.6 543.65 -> 1.14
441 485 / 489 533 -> 1.10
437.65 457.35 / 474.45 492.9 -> 0.89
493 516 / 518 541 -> 1.02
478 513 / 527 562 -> 1.05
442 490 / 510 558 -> 1.11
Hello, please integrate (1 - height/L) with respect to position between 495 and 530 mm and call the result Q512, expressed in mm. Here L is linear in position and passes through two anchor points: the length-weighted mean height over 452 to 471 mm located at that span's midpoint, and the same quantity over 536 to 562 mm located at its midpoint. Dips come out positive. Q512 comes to -2.8 mm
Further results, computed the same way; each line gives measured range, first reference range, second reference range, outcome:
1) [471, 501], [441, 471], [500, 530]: 1.71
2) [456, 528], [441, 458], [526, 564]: 1.76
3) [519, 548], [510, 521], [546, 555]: -0.14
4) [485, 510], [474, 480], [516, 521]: 0.69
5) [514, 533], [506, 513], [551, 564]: -0.88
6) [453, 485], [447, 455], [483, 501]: 1.81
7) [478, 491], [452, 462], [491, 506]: 1.26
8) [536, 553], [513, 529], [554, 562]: -0.61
